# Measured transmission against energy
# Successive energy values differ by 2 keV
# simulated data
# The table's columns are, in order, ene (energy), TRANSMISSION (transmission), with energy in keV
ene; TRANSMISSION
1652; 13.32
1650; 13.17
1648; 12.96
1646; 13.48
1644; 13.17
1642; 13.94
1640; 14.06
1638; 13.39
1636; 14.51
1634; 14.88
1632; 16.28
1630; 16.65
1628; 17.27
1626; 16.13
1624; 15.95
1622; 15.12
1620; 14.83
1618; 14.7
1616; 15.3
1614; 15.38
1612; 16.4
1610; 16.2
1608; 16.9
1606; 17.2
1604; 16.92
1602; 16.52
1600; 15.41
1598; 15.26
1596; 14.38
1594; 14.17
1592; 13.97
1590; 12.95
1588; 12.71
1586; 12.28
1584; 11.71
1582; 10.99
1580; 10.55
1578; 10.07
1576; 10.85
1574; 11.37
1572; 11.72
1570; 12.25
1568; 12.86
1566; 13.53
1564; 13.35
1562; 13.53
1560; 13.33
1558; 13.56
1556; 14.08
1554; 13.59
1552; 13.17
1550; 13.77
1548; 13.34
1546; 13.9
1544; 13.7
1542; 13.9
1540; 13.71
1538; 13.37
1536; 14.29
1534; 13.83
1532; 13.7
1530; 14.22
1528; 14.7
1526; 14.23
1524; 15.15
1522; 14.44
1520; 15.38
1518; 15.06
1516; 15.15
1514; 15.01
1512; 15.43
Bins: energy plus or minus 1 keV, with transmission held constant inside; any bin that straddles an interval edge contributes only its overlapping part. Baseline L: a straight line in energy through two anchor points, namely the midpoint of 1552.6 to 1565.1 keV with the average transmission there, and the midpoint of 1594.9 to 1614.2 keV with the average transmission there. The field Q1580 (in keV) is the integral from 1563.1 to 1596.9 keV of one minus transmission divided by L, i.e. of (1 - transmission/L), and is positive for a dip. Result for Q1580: 5.5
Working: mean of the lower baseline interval 13.6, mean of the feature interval 12.3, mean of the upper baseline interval 16.1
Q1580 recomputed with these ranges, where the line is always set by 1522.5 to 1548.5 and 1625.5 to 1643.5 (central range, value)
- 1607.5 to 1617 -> -0.7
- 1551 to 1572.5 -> 1.7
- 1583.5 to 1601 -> 1.2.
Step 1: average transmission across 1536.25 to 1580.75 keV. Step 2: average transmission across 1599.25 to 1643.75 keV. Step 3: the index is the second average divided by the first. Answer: 1.2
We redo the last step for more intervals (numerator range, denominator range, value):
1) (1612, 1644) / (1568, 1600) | 1.22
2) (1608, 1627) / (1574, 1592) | 1.34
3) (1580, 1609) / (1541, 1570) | 1.06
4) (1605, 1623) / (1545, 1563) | 1.16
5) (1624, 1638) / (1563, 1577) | 1.28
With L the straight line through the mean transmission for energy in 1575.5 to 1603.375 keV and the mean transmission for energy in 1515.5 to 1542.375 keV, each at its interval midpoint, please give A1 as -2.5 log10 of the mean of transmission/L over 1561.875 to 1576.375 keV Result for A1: 0.091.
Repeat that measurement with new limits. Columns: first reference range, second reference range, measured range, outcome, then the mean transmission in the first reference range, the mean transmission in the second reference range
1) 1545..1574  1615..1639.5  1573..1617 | 0.033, 13.2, 15.4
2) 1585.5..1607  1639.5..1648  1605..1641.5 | -0.111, 14.8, 13.6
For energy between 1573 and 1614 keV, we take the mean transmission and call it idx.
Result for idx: 13.9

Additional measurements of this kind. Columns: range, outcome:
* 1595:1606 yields 15.8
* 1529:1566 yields 13.7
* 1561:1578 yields 12.3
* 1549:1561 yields 13.6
